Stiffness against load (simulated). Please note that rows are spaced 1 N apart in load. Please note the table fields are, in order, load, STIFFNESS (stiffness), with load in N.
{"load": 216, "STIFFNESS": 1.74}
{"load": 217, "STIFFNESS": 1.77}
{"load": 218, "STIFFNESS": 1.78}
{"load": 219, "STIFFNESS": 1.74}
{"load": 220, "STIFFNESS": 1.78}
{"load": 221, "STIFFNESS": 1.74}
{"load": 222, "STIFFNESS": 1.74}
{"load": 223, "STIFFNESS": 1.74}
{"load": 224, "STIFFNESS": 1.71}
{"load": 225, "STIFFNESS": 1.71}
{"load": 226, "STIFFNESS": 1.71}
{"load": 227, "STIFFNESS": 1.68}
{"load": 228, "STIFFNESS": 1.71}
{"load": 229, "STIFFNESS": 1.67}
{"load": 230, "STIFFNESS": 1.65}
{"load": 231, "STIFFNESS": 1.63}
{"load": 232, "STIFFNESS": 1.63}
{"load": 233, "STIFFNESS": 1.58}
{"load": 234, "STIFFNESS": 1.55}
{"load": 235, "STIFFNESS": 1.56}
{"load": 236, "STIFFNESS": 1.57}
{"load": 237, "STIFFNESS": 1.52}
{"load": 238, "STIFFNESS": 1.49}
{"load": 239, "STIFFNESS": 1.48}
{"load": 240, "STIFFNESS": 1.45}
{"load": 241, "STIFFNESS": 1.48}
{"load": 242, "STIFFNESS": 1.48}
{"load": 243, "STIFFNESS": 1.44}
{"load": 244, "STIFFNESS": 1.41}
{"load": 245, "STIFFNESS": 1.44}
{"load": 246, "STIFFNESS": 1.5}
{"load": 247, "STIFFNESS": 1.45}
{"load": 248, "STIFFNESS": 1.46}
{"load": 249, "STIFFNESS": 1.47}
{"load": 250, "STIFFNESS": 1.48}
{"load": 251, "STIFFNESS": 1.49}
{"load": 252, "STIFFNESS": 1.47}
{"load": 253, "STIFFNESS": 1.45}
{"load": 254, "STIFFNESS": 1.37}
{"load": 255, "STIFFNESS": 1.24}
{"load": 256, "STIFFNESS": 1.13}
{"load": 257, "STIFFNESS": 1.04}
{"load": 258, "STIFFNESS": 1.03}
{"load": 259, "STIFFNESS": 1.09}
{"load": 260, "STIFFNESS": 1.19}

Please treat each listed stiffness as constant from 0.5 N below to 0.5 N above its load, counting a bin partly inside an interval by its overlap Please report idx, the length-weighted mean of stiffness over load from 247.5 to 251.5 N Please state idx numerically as 1.47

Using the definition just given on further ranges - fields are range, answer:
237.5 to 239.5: 1.48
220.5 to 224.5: 1.73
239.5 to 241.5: 1.46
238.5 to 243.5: 1.47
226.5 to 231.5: 1.67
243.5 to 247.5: 1.45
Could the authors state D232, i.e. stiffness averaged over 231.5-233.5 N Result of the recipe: 1.6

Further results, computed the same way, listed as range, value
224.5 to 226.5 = 1.71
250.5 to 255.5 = 1.4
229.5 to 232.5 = 1.64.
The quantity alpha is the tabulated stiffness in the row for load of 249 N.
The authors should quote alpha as 1.47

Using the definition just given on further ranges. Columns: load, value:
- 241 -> 1.48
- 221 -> 1.74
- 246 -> 1.5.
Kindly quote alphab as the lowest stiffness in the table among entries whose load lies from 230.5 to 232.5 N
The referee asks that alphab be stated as 1.63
